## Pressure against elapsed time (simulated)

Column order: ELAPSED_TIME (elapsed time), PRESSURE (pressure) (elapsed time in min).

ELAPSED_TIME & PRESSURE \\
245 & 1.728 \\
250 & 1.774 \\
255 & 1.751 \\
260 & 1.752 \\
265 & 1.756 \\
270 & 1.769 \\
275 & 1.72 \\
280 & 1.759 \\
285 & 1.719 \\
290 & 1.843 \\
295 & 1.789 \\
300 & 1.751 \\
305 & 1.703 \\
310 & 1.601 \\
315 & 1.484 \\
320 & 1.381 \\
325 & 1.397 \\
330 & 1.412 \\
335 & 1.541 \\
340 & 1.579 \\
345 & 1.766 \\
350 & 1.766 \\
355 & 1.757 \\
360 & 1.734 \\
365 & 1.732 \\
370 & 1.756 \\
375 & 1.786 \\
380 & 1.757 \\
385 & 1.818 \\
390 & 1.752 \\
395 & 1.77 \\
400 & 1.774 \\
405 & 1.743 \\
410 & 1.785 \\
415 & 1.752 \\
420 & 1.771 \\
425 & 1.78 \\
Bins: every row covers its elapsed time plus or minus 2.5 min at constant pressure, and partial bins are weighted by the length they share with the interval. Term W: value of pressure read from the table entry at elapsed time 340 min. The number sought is 1.579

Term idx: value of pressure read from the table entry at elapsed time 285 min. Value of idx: 1.719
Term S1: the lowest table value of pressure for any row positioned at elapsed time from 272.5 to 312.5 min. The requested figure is 1.601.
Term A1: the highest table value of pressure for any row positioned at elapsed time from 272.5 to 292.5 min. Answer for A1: 1.843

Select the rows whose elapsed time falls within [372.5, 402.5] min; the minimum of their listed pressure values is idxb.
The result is 1.752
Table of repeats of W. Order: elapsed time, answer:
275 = 1.72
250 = 1.774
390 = 1.752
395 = 1.77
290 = 1.843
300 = 1.751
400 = 1.774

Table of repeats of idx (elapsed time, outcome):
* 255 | 1.751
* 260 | 1.752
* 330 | 1.412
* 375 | 1.786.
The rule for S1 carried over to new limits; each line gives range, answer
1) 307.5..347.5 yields 1.381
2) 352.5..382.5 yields 1.732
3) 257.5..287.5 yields 1.719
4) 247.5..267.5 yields 1.751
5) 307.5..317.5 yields 1.484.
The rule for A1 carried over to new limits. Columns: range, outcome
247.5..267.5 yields 1.774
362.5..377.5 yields 1.786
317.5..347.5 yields 1.766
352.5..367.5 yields 1.757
